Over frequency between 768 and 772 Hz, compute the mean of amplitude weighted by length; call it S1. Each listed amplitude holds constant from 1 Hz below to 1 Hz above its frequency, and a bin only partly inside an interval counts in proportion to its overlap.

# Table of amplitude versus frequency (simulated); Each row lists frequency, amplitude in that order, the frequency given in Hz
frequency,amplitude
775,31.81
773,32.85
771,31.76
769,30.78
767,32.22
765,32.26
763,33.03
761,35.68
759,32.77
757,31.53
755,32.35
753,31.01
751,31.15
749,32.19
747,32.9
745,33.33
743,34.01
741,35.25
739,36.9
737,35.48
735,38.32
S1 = 31.3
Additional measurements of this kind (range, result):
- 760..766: 33.7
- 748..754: 31.4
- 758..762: 34.2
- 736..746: 35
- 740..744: 34.6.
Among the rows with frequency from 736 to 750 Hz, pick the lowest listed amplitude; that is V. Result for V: 32.19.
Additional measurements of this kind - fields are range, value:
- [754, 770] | 30.78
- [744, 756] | 31.01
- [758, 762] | 32.77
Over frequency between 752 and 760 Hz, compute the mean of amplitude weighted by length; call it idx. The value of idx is 31.9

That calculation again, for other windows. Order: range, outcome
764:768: 32.2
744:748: 33.1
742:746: 33.7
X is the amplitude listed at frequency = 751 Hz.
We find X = 31.15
